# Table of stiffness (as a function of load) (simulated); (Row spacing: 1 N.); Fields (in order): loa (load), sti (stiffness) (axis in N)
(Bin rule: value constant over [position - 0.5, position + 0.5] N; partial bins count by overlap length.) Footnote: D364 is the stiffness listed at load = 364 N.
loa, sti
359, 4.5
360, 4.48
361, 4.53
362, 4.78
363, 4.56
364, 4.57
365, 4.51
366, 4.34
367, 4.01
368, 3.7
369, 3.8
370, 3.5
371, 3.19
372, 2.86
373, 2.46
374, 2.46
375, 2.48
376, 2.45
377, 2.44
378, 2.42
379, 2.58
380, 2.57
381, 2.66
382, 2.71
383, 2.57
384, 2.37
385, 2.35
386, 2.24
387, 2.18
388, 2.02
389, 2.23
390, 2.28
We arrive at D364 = 4.57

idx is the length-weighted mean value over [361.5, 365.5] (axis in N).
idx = 4.6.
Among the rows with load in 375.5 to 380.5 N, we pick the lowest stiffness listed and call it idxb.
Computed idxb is 2.42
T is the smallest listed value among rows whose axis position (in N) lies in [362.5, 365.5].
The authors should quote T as 4.51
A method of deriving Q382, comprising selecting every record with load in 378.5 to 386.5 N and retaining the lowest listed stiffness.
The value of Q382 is 2.24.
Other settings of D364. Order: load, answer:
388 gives 2.02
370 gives 3.5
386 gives 2.24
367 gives 4.01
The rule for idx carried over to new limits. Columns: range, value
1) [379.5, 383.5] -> 2.63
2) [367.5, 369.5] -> 3.75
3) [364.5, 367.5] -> 4.29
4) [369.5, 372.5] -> 3.18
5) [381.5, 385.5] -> 2.5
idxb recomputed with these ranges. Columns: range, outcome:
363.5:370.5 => 3.5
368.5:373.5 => 2.46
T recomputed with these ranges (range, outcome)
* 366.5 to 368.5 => 3.7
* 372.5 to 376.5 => 2.45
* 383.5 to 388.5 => 2.02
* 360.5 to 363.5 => 4.53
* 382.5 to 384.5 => 2.37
